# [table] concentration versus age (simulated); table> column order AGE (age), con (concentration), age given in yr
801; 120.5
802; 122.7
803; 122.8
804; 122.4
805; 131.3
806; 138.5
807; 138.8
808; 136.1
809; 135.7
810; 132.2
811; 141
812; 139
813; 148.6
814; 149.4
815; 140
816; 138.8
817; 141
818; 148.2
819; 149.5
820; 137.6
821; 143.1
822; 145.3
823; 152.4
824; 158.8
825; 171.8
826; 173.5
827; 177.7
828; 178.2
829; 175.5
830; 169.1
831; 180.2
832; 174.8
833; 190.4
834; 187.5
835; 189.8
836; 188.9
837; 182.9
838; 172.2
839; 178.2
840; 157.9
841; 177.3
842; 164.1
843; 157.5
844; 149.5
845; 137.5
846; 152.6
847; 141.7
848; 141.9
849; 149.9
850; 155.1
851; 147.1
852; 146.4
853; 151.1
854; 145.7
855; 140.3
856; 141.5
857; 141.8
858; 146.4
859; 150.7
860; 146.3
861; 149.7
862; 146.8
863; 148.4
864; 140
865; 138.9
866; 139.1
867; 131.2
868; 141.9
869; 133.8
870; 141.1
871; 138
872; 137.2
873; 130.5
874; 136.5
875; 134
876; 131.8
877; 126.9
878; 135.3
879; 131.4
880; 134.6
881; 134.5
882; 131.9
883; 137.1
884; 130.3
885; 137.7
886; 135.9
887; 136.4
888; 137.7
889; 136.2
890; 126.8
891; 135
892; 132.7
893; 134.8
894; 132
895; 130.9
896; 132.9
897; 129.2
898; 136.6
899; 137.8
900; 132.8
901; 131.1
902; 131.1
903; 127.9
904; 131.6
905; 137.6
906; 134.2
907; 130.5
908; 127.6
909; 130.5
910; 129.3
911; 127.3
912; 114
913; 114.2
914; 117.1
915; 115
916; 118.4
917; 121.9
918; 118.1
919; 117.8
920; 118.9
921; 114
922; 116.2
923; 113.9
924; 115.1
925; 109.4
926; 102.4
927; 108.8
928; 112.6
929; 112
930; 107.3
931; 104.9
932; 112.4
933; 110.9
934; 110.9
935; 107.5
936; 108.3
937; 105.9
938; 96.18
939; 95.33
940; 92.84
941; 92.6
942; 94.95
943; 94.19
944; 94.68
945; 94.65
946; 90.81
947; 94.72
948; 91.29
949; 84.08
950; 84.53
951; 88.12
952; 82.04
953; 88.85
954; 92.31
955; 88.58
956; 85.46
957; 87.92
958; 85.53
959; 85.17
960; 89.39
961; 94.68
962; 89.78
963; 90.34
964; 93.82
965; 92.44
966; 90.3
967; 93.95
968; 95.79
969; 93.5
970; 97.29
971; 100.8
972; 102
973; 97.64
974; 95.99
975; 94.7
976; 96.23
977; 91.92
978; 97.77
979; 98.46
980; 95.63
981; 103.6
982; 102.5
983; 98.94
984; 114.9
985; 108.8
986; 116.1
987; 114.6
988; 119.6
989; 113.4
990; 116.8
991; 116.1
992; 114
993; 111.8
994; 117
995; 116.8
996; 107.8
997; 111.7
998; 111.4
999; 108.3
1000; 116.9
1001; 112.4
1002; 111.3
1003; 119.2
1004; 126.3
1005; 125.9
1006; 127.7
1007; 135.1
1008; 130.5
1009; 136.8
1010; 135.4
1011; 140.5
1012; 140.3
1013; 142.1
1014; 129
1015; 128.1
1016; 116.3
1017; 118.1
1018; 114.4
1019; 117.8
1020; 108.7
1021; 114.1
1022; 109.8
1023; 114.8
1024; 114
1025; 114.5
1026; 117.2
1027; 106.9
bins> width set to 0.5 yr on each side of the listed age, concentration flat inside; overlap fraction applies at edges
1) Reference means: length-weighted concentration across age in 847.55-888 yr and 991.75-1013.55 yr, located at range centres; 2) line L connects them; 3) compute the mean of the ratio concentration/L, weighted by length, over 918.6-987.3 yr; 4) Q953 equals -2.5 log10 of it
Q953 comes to 0.29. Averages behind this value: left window 140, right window 123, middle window 99.1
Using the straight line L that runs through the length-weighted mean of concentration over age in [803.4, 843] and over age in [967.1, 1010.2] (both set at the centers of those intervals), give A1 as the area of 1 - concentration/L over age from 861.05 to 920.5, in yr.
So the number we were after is 2.84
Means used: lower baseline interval 158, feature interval 132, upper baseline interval 110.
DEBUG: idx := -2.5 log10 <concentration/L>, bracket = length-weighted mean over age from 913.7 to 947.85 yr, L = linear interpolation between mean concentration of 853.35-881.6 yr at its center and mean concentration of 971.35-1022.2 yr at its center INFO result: 0.190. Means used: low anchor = 139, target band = 107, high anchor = 115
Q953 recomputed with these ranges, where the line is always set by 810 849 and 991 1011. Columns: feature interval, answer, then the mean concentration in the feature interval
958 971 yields 0.361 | 92.3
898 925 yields 0.141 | 124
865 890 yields 0.107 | 135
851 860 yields 0.061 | 146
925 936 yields 0.246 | 109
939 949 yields 0.392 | 93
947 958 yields 0.441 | 87.6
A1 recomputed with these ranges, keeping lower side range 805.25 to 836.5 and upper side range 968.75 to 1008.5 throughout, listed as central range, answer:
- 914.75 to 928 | 1.5 yr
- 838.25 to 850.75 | -0.4 yr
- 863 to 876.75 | 0.6 yr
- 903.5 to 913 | 0.3 yr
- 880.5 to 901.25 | 0.5 yr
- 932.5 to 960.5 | 6.5 yr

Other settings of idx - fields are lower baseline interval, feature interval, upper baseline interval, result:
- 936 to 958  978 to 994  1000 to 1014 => 0.063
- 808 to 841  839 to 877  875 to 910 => 0.015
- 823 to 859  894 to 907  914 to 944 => -0.057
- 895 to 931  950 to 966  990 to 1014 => 0.346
